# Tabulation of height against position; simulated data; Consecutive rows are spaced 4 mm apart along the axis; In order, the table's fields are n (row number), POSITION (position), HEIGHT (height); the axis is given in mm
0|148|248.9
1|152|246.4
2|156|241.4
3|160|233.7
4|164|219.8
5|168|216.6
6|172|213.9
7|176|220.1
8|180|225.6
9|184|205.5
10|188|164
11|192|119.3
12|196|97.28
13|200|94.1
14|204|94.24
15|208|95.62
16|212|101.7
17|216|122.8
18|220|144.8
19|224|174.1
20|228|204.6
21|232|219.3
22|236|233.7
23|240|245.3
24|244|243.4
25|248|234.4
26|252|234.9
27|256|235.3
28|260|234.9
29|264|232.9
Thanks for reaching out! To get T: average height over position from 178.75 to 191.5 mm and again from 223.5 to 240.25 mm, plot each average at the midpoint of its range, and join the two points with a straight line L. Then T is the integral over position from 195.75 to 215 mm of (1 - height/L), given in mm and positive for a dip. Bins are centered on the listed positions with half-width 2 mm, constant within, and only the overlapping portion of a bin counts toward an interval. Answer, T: 9.8 mm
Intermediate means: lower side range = 187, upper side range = 216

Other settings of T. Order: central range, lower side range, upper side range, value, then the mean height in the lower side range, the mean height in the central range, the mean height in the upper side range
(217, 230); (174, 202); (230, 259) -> 2.35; 161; 171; 235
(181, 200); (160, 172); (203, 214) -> 0.92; 220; 145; 97.5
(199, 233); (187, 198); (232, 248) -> 8.51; 123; 138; 237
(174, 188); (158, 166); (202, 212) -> -3.11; 227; 209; 96.3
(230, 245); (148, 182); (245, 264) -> -0.07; 228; 235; 235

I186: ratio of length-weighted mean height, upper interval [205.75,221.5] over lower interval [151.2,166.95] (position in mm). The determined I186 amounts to 0.49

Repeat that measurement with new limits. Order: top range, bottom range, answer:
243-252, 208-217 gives 2.21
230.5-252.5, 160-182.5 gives 1.07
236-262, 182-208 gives 1.88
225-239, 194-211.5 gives 2.27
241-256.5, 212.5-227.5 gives 1.60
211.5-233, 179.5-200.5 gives 1.09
